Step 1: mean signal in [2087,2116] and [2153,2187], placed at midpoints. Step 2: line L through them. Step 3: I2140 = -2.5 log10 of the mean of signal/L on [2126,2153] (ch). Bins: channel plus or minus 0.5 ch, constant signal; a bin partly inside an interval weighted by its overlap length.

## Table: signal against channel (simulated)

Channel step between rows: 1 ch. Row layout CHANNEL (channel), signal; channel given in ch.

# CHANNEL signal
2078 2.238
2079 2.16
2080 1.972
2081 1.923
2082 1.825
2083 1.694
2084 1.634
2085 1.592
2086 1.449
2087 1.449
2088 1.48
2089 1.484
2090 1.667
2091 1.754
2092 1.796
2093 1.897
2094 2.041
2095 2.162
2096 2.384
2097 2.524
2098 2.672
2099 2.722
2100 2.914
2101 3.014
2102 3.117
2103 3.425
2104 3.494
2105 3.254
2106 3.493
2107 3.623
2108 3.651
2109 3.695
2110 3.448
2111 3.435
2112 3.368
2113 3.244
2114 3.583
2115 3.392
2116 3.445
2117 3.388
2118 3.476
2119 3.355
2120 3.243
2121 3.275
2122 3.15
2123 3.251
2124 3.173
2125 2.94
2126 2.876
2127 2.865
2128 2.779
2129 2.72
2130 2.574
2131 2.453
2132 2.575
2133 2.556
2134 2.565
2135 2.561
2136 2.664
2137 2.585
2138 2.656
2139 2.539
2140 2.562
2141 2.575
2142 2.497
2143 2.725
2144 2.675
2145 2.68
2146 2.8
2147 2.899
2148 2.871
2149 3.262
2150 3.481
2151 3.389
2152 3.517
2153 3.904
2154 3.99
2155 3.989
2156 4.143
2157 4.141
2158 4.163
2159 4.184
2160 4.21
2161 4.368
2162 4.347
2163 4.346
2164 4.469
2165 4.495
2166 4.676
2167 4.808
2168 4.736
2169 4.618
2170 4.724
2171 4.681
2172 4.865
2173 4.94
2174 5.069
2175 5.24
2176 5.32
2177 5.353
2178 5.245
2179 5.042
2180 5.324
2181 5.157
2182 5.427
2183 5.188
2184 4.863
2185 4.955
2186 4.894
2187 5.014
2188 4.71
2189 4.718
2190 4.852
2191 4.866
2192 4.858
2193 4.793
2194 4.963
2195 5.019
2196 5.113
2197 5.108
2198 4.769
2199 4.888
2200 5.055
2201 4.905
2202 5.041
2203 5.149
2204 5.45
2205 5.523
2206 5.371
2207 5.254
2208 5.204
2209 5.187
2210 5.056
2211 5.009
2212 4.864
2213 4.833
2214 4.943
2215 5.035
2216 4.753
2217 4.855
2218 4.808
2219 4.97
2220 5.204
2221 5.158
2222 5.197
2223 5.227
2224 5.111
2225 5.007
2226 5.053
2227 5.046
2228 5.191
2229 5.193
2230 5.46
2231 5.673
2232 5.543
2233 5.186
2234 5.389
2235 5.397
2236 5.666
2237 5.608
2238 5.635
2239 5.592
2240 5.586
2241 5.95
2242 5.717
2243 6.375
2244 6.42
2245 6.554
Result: 0.35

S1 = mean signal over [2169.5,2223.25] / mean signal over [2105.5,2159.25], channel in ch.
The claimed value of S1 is 1.59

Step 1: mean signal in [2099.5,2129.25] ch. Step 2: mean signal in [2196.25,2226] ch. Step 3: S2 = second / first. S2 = 1.55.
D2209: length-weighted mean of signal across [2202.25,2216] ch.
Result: 5.13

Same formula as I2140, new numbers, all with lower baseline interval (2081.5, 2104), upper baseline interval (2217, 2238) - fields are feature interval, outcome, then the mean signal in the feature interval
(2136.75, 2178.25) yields -0.07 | 3.92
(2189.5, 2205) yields -0.10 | 5.01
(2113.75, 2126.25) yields -0.18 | 3.27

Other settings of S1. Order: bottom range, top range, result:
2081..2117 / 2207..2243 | 2.00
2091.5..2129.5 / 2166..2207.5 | 1.64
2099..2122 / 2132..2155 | 0.87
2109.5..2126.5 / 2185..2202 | 1.49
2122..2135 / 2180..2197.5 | 1.79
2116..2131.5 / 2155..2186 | 1.56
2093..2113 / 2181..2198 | 1.63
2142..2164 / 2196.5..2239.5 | 1.43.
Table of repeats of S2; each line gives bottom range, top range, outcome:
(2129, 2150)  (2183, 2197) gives 1.83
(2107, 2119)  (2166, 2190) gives 1.44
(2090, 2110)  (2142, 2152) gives 1.06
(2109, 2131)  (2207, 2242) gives 1.64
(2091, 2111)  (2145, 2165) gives 1.31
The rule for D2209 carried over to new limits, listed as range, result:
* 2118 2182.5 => 3.71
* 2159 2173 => 4.56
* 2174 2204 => 5.04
